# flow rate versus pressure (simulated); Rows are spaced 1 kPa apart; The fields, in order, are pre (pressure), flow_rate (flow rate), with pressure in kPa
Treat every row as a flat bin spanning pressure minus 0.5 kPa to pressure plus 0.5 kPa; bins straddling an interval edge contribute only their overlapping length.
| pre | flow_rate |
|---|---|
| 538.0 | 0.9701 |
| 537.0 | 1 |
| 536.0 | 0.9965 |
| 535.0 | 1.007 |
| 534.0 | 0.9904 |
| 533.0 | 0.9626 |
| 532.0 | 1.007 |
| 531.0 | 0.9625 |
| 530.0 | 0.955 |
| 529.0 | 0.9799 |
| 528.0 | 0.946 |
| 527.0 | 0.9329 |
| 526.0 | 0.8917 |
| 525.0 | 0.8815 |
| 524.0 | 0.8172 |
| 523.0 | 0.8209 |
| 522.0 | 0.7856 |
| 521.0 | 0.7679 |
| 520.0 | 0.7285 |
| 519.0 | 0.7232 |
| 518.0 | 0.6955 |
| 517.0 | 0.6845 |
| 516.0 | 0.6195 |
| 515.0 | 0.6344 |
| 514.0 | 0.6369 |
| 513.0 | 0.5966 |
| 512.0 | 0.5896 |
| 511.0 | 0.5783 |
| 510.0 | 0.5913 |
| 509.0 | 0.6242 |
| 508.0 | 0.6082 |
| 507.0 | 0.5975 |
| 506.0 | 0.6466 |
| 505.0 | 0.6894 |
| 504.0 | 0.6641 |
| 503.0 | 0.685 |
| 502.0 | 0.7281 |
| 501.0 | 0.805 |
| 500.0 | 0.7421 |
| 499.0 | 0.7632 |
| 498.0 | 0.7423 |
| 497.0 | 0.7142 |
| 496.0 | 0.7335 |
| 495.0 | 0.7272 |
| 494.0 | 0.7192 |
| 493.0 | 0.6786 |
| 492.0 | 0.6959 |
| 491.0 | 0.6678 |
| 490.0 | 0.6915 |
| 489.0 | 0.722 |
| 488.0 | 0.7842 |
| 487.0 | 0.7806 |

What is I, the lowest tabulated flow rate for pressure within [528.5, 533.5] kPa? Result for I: 0.955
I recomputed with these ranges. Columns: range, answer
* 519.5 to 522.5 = 0.7285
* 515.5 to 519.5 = 0.6195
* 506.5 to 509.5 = 0.5975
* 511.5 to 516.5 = 0.5896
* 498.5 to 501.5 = 0.7421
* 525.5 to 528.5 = 0.8917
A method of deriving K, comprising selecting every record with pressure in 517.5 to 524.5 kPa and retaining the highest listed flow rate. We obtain 0.8209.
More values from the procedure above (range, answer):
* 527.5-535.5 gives 1.007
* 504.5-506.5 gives 0.6894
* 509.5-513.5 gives 0.5966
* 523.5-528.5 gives 0.946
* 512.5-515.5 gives 0.6369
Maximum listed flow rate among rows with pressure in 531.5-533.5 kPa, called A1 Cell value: 1.007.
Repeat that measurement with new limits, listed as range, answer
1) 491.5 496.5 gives 0.7335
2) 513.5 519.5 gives 0.7232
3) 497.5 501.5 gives 0.805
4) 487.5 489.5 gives 0.7842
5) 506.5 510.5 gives 0.6242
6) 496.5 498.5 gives 0.7423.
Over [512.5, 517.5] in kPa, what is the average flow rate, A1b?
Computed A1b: 0.634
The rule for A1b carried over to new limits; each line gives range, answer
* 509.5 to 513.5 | 0.589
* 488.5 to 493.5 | 0.691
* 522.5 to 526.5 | 0.853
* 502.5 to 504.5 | 0.675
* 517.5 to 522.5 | 0.74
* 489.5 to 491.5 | 0.68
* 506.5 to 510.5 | 0.605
